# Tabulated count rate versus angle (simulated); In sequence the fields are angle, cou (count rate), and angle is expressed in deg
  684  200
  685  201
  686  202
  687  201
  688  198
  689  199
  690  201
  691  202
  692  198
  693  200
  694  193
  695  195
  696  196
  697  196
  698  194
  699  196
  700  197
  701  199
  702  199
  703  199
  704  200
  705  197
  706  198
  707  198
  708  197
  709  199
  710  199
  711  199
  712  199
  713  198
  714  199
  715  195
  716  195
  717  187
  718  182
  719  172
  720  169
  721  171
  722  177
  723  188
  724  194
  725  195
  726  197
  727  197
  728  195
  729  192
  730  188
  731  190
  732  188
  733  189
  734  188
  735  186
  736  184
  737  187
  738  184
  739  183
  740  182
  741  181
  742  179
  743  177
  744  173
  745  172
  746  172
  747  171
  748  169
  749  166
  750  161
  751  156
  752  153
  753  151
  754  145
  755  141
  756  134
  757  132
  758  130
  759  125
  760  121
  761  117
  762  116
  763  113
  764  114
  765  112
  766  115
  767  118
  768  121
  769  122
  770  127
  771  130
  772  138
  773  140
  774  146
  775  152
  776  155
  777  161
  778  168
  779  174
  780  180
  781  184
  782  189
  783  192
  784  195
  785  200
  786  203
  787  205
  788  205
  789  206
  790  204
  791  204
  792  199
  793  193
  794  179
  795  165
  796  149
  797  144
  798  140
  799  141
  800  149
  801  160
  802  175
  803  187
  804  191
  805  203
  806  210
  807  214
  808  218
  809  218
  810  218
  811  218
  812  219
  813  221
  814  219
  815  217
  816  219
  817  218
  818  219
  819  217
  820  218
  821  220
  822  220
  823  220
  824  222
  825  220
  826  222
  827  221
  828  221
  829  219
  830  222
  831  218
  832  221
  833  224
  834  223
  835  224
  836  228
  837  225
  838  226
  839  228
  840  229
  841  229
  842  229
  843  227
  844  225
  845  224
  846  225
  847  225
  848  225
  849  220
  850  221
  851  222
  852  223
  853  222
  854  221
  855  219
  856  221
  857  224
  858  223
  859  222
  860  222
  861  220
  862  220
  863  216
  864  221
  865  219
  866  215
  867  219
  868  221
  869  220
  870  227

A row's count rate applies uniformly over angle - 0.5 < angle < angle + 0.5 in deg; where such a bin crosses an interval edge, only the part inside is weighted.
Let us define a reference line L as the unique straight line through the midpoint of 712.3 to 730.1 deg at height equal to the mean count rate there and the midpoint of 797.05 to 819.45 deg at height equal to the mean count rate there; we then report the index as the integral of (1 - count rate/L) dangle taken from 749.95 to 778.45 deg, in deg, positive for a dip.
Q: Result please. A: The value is 8.7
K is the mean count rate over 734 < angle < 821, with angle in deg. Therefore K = 172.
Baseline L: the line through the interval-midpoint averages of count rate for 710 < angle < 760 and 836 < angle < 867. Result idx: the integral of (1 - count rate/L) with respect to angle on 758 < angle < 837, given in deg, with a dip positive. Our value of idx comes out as 7.3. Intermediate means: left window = 176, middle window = 184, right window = 223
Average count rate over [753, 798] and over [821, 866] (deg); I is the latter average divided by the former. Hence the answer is 1.4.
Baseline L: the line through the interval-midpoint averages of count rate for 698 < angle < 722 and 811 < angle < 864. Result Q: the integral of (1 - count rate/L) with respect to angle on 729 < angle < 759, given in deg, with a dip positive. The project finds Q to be 4.7 deg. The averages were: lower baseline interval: 193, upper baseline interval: 222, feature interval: 169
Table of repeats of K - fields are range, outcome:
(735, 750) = 177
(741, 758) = 159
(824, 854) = 224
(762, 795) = 163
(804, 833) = 218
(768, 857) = 200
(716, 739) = 186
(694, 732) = 193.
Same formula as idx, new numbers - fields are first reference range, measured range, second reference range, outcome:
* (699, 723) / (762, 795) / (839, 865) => 7.0 deg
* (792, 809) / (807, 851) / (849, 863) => -4.8 deg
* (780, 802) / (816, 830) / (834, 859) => -0.9 deg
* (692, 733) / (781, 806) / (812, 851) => 3.5 deg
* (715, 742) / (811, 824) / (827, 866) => -0.3 deg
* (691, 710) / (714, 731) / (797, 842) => 1.0 deg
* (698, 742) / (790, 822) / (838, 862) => 2.5 deg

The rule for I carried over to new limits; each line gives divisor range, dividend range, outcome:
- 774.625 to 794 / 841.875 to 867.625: 1.18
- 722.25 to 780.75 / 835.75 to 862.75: 1.40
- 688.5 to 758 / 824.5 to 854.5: 1.21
